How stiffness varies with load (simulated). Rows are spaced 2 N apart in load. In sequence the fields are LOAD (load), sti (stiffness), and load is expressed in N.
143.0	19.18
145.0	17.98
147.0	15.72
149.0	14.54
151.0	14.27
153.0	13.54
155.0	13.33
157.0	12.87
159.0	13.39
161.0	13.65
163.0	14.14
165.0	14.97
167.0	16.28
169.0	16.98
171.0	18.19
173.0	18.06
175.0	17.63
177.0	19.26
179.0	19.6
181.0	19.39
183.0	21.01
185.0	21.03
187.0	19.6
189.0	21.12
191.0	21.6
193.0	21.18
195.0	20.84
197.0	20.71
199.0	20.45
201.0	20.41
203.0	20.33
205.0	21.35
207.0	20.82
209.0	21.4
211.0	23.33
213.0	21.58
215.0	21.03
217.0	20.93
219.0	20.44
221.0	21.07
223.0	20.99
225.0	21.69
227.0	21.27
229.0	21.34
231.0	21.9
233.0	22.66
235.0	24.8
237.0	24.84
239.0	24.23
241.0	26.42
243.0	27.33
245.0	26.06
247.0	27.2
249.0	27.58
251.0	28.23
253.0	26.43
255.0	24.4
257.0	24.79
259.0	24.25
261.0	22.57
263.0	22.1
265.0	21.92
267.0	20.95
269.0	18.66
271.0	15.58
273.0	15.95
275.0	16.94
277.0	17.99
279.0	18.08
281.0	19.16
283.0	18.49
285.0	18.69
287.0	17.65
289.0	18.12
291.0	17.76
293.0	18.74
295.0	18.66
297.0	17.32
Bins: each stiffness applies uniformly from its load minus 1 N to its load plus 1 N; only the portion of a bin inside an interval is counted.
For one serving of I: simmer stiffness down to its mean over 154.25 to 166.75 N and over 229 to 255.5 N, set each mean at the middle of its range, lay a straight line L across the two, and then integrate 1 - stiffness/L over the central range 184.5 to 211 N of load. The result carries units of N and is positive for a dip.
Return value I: -2.6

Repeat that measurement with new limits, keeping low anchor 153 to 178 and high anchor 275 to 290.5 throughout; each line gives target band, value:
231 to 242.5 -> -4.9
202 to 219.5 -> -4.9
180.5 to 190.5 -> -2.8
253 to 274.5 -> -4.2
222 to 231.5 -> -2.5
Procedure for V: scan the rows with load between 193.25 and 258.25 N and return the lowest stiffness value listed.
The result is 20.33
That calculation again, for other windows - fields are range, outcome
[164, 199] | 14.97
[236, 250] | 24.23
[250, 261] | 22.57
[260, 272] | 15.58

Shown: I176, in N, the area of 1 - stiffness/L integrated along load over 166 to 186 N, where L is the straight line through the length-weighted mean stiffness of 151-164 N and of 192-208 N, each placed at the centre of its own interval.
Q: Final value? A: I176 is -2.4 N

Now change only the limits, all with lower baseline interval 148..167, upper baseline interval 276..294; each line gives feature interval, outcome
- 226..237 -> -4.1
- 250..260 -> -4.8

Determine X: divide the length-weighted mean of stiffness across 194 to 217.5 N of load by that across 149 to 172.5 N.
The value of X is 1.4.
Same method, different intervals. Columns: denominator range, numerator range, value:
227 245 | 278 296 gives 0.76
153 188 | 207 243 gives 1.33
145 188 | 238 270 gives 1.48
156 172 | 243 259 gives 1.75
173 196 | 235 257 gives 1.30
